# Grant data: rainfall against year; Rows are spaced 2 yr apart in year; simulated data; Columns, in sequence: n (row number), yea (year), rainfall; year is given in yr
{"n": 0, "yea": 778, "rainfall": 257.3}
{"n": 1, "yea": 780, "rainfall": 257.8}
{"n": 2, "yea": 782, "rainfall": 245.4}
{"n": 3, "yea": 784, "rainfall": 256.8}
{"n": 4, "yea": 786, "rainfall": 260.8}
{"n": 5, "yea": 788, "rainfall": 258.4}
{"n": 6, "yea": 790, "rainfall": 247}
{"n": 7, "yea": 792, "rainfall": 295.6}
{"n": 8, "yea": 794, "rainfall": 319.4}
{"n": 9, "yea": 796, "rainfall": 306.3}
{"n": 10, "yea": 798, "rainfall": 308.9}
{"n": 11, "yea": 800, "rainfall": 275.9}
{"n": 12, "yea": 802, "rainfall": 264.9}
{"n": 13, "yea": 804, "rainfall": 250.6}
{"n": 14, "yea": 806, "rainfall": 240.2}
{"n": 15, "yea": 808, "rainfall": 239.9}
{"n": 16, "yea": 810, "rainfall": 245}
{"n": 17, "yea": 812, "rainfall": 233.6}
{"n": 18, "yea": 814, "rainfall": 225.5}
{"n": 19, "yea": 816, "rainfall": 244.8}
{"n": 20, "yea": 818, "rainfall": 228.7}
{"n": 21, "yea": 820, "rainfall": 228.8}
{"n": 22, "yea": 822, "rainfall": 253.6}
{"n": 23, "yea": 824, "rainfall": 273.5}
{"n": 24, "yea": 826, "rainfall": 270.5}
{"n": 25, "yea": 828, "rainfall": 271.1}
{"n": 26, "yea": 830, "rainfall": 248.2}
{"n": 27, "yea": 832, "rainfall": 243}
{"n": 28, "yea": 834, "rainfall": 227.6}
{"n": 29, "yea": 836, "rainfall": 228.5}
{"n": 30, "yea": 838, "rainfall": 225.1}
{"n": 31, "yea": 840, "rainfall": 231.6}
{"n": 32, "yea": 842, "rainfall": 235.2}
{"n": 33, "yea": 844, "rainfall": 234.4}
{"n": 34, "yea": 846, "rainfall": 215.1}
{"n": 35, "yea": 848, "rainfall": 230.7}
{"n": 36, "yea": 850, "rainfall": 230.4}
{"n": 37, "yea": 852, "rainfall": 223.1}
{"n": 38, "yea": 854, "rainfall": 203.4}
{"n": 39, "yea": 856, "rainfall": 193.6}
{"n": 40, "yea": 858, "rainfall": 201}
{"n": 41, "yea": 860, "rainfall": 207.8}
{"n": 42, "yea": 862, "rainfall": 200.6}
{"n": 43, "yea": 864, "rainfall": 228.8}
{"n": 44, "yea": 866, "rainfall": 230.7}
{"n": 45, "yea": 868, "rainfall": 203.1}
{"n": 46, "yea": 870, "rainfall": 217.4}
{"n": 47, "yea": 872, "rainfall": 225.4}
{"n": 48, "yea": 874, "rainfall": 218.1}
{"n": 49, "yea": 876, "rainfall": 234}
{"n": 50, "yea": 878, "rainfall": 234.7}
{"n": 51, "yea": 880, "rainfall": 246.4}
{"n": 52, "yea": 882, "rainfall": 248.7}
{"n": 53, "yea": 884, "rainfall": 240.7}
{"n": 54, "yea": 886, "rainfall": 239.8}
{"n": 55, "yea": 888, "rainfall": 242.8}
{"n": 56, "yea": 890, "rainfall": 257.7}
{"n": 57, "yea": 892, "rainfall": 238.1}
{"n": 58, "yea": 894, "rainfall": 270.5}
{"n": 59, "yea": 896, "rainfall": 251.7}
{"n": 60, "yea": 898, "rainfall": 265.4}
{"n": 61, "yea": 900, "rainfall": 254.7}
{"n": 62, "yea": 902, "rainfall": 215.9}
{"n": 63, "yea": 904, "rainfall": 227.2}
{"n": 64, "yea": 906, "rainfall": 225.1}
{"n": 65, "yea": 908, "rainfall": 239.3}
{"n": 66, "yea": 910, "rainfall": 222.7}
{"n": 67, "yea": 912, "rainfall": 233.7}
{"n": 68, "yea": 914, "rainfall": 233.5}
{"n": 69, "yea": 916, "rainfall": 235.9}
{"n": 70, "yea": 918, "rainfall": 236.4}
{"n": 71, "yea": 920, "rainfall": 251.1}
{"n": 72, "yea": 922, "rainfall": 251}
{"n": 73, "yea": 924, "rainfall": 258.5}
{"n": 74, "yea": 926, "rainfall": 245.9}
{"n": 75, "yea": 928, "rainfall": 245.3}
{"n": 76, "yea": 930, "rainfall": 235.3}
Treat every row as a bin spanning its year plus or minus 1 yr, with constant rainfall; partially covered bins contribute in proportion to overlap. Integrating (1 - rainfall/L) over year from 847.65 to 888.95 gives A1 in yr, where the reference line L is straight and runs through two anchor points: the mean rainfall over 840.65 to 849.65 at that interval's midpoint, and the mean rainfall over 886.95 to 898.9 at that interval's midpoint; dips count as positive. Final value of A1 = 3.0 yr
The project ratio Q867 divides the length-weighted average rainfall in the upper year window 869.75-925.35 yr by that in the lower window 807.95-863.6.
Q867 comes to 1.04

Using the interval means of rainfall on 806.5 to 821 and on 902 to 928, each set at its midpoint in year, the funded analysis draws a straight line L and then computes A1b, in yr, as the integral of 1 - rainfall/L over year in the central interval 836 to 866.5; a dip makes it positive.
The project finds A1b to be 2.2 yr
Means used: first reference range 235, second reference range 238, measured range 220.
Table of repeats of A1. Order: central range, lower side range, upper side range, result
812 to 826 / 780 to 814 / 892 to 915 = 0.82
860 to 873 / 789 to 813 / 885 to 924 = 1.81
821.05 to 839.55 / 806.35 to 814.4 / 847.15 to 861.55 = -1.84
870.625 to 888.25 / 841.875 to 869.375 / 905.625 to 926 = -0.82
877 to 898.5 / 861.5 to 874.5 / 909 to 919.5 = -2.26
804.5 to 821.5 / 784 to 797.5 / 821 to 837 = 1.75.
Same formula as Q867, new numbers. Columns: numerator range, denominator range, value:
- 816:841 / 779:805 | 0.89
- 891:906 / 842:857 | 1.11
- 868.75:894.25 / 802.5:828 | 0.97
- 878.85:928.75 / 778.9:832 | 0.94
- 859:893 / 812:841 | 0.95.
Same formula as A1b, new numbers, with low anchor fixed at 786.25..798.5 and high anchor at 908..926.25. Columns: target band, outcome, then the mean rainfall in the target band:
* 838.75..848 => 1.34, 229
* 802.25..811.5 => 1.19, 245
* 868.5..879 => 1.30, 225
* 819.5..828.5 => 0.47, 261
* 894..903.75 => -0.01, 248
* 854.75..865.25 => 2.20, 207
